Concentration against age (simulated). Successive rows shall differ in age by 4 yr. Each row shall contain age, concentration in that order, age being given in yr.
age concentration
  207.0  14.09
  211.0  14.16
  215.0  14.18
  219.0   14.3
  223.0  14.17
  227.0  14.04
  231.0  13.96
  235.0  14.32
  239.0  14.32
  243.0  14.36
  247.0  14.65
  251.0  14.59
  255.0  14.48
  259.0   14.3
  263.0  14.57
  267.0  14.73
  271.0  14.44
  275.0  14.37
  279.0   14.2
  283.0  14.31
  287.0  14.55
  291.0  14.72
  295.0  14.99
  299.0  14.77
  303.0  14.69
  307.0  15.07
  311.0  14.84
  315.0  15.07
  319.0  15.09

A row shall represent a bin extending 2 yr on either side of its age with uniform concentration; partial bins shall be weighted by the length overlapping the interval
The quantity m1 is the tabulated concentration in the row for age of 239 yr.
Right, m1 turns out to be 14.32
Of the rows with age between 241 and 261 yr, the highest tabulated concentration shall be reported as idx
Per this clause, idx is 14.65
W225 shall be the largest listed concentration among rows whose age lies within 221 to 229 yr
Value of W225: 14.17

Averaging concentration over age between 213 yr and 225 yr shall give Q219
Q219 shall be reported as 14.2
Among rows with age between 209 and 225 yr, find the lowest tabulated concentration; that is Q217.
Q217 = 14.16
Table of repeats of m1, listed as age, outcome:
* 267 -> 14.73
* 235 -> 14.32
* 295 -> 14.99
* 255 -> 14.48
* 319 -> 15.09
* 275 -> 14.37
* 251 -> 14.59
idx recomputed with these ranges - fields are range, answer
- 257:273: 14.73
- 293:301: 14.99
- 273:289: 14.55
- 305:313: 15.07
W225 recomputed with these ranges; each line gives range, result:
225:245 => 14.36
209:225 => 14.3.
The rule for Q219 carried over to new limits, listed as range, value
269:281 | 14.3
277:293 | 14.4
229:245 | 14.2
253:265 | 14.5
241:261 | 14.5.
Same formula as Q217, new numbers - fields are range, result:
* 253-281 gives 14.2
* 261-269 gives 14.57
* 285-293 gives 14.55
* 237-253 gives 14.32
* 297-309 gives 14.69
